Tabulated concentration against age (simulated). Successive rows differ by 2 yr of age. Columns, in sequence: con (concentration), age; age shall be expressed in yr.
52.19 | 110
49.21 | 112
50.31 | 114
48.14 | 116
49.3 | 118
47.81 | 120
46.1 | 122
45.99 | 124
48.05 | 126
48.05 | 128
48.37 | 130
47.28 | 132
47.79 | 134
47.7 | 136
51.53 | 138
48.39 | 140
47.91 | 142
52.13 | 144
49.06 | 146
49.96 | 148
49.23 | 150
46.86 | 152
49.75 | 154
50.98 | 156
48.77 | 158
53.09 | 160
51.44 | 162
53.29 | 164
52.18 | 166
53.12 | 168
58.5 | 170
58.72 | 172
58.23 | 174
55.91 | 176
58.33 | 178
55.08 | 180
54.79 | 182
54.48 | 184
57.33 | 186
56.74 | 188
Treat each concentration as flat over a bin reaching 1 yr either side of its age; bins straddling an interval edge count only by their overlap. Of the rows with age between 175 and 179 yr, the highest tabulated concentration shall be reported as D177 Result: 58.33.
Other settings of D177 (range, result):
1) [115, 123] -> 49.3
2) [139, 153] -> 52.13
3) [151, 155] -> 49.75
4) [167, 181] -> 58.72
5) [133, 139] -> 51.53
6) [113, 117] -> 50.31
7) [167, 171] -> 58.5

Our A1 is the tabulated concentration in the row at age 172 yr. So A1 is 58.72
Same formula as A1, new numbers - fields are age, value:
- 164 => 53.29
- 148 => 49.96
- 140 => 48.39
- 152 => 46.86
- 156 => 50.98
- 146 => 49.06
